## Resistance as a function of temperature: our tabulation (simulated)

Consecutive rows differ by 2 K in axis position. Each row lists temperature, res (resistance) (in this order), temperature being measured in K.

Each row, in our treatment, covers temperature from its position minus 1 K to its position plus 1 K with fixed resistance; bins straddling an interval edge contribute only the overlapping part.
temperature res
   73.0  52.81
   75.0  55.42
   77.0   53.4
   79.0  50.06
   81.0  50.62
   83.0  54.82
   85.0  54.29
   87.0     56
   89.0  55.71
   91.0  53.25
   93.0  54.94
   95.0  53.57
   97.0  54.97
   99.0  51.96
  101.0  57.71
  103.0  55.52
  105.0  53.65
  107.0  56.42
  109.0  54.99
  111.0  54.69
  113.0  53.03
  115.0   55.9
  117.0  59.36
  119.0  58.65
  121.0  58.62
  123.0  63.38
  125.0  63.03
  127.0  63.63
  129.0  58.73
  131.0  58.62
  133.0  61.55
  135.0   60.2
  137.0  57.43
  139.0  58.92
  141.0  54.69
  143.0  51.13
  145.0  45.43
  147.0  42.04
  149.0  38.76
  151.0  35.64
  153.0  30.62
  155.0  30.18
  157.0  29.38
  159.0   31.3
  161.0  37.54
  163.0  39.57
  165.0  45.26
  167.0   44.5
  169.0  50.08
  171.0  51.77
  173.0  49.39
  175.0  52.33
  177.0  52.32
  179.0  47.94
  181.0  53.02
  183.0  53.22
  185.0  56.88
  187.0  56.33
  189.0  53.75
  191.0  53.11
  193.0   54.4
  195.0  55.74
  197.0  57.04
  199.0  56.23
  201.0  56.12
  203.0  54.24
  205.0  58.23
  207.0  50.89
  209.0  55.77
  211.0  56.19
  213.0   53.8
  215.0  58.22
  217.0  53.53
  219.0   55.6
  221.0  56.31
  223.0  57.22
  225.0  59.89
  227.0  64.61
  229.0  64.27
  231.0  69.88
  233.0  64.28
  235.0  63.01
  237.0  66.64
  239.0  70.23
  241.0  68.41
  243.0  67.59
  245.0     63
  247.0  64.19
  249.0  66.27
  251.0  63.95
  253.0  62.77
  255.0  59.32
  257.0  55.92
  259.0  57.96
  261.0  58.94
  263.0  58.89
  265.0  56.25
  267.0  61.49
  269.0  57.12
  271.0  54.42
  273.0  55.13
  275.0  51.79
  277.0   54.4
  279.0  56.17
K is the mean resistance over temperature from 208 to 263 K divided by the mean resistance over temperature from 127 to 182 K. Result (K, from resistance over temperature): 1.3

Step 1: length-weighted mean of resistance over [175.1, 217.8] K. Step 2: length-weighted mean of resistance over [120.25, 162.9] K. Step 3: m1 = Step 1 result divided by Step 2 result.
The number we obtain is 1.12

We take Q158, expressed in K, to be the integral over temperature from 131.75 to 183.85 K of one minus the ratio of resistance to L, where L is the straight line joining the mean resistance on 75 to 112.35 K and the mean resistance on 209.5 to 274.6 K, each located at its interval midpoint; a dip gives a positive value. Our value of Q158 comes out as 9.7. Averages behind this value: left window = 54.3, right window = 60.7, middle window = 46.4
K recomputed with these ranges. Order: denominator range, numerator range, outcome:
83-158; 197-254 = 1.15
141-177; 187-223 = 1.31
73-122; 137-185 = 0.82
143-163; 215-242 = 1.70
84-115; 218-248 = 1.16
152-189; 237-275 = 1.35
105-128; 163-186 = 0.86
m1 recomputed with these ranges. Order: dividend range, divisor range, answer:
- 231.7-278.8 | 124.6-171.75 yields 1.29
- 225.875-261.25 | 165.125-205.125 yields 1.21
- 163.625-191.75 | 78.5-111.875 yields 0.94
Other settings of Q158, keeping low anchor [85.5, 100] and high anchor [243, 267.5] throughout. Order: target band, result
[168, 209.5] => 3.2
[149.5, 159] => 4.2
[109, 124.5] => -0.7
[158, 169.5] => 3.3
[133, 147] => 0.5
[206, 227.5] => 1.1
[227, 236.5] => -0.8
